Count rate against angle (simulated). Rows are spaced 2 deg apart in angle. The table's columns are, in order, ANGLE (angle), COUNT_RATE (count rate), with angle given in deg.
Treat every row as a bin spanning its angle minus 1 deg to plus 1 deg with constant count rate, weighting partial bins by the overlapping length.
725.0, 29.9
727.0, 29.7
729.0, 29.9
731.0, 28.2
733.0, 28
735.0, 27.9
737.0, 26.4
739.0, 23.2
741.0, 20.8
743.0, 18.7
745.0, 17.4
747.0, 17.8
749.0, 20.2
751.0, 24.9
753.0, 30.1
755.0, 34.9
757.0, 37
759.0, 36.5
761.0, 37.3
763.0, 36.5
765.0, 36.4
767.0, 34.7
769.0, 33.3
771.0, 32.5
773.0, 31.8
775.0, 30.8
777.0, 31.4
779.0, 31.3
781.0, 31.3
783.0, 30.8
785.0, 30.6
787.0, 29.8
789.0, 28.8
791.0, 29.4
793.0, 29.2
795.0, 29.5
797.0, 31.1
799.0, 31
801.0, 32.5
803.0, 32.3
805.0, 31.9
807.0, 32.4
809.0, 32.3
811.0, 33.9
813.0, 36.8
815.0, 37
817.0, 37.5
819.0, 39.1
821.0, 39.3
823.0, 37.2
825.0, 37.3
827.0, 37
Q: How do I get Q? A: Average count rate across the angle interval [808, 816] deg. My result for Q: 35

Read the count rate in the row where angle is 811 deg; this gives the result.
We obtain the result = 33.9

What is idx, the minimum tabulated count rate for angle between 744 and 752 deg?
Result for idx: 17.4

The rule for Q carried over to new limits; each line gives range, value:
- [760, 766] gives 36.7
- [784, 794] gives 29.6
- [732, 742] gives 25.3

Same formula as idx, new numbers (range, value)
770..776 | 30.8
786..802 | 28.8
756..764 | 36.5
